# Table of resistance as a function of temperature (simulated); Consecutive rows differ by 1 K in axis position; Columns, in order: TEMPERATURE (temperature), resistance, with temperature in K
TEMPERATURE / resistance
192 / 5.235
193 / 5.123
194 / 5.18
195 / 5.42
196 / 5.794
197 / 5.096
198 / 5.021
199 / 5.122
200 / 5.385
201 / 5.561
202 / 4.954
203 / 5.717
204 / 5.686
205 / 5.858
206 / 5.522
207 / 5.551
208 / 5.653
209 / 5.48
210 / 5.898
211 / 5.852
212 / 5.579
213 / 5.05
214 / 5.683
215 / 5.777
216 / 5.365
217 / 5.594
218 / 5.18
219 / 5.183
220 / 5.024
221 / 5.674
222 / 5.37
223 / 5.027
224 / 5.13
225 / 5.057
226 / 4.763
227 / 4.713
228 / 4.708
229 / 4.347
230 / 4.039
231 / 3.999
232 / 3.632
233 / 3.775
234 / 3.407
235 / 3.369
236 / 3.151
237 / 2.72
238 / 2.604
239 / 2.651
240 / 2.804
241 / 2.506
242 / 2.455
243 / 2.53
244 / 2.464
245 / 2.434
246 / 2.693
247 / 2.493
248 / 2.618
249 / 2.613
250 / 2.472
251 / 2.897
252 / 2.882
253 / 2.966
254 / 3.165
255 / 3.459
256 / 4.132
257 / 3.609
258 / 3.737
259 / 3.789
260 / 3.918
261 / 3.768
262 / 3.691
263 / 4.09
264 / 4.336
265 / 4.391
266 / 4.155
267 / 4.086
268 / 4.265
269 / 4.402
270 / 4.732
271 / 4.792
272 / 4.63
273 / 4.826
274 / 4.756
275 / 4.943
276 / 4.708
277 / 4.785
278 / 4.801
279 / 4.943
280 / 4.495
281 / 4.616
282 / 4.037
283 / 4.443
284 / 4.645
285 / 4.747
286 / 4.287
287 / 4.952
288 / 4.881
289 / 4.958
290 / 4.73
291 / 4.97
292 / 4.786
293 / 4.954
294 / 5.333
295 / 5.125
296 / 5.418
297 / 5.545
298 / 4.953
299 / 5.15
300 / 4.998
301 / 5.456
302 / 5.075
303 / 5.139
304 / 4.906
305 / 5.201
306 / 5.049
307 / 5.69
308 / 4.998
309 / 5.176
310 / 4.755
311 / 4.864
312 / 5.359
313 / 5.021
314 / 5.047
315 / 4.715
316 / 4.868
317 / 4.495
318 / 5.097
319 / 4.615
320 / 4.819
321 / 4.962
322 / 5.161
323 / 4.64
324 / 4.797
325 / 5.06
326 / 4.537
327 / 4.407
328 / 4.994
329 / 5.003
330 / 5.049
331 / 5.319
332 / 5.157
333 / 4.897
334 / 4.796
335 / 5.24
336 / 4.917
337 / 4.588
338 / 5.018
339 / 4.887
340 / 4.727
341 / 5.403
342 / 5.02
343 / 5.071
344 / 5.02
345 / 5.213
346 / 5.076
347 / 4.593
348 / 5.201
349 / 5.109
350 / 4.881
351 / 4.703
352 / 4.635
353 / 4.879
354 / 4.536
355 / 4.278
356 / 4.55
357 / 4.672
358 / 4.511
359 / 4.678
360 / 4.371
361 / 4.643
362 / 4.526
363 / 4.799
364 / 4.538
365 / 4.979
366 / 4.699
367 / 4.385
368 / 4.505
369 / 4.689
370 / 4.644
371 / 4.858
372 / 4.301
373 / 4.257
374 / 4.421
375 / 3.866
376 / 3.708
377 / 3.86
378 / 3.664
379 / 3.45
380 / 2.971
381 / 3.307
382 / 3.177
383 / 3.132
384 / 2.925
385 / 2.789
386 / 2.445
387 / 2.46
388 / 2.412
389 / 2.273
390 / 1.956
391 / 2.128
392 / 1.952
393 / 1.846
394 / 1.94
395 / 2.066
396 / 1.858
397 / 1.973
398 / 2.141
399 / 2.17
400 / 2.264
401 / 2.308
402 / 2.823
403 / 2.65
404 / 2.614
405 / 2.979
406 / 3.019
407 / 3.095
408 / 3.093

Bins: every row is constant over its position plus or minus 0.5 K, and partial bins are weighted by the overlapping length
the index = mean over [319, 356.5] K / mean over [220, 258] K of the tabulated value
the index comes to 1.4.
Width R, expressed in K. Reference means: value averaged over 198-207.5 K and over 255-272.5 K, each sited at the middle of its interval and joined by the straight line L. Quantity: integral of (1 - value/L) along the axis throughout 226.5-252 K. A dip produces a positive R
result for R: 8.5 K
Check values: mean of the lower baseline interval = 5.46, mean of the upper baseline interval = 4.13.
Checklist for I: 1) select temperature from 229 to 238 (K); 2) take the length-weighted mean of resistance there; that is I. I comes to 3.51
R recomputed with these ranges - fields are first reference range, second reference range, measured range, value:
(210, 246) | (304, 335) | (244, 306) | 4.30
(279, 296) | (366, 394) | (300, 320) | -2.69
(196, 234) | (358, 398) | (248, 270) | 4.81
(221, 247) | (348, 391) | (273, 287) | -3.32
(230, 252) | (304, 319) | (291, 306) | -1.70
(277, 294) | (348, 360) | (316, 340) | -0.95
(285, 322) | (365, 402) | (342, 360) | -4.17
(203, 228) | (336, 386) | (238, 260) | 9.48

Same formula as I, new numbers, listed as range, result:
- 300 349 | 4.98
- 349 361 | 4.63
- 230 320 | 4.21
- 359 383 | 4.19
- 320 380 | 4.69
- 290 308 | 5.15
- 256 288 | 4.4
